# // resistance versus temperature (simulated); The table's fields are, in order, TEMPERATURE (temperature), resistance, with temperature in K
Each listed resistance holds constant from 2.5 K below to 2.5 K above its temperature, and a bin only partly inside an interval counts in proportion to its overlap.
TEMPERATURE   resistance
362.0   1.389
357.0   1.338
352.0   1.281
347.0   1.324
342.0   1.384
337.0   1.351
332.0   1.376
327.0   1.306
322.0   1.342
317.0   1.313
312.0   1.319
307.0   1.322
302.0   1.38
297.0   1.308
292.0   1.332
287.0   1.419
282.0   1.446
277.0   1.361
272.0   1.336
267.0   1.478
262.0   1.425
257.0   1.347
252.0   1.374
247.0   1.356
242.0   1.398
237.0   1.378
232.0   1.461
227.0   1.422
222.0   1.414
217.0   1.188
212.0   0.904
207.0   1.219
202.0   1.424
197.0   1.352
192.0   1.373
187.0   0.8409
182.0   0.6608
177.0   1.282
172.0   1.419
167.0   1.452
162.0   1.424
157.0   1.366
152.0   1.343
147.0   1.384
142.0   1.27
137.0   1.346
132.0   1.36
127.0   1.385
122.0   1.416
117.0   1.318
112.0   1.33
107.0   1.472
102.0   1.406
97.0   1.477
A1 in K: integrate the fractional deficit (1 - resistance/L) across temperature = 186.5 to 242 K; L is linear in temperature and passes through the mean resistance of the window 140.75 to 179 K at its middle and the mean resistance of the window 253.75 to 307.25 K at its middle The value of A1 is 3.4 K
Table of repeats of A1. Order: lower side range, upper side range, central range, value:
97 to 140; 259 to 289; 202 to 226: 3.1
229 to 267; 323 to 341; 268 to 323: 0.5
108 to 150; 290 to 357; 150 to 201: 3.6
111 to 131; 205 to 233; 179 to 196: 3.8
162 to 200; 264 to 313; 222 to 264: -2.9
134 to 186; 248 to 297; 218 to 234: -0.8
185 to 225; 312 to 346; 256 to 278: -1.9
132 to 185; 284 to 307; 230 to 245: -0.9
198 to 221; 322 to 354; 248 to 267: -2.0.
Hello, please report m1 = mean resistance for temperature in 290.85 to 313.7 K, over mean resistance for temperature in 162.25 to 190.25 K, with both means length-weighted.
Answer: 1.15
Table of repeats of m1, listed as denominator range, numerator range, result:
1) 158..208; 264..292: 1.12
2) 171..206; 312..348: 1.13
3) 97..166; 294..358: 0.97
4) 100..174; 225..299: 1.01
